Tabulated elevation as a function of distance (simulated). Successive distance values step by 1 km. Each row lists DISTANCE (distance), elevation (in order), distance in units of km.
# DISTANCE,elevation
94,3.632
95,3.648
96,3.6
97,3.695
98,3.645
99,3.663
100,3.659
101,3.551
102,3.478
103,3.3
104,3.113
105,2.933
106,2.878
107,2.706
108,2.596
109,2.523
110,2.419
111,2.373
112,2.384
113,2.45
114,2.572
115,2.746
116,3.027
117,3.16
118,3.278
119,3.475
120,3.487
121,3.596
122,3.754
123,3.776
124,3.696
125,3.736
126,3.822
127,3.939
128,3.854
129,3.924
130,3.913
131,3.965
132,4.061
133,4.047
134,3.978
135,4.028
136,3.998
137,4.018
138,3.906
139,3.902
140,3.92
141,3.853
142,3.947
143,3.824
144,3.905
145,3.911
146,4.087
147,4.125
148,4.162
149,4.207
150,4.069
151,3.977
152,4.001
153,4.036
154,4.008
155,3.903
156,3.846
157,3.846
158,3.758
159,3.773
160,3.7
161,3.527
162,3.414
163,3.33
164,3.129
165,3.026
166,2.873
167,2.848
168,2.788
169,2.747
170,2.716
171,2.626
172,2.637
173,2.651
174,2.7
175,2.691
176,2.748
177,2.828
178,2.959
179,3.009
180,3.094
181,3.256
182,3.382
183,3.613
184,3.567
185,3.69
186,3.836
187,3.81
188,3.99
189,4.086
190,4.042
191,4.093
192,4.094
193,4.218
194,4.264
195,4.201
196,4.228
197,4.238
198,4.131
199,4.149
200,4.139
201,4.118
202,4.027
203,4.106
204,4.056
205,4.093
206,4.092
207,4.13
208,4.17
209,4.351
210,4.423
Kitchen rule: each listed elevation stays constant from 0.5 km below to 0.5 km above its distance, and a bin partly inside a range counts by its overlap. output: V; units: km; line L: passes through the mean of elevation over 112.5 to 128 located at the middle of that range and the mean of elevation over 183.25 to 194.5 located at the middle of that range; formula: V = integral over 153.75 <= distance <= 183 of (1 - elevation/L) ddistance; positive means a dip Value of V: 4.8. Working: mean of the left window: 3.38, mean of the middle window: 3.17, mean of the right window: 3.96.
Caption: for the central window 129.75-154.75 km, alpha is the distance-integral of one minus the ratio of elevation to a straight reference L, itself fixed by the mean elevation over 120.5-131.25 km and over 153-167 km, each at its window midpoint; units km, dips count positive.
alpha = -2.1 km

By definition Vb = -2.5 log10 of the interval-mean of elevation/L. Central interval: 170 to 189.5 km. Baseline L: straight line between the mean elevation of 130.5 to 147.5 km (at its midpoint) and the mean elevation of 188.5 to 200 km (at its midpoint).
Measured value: 0.27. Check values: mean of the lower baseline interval 3.97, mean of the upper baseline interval 4.16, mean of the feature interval 3.21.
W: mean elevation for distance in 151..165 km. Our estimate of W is 3.7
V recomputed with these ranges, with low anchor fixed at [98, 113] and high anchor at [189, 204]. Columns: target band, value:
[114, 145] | -4.2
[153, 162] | -0.4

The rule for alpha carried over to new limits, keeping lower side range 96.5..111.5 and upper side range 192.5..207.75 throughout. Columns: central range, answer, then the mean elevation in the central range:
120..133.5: -2.0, 3.84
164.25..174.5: 2.8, 2.77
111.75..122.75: 0.5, 3.12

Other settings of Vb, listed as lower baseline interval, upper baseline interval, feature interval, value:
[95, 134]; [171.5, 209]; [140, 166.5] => -0.07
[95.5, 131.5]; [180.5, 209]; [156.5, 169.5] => 0.13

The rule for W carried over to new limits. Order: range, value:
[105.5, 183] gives 3.43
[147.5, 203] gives 3.58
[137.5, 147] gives 3.93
